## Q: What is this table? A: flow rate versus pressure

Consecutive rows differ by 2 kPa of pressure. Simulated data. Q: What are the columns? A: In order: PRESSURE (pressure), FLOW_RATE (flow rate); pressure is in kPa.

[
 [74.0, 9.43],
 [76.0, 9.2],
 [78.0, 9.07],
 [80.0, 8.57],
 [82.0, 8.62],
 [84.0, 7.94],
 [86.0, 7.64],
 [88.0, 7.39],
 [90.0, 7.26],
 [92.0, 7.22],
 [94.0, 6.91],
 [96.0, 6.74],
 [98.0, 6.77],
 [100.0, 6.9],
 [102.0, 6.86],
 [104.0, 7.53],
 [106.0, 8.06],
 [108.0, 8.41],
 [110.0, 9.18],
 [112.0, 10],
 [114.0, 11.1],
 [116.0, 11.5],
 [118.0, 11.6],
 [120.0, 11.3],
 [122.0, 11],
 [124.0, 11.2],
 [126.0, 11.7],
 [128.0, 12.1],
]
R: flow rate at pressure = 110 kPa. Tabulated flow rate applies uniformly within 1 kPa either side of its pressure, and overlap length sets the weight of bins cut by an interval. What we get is 9.18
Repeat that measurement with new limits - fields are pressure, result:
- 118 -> 11.6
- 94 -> 6.91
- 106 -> 8.06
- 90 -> 7.26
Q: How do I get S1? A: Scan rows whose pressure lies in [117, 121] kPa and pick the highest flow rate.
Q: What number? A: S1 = 11.6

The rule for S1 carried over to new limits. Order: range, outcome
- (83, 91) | 7.94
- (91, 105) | 7.53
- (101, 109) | 8.41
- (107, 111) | 9.18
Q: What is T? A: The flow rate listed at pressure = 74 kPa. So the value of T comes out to 9.43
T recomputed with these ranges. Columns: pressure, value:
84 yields 7.94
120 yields 11.3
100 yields 6.9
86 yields 7.64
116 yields 11.5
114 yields 11.1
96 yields 6.74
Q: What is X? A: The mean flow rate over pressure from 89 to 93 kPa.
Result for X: 7.24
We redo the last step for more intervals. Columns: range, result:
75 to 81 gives 8.95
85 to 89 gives 7.51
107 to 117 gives 10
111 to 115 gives 10.6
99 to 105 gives 7.1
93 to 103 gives 6.84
